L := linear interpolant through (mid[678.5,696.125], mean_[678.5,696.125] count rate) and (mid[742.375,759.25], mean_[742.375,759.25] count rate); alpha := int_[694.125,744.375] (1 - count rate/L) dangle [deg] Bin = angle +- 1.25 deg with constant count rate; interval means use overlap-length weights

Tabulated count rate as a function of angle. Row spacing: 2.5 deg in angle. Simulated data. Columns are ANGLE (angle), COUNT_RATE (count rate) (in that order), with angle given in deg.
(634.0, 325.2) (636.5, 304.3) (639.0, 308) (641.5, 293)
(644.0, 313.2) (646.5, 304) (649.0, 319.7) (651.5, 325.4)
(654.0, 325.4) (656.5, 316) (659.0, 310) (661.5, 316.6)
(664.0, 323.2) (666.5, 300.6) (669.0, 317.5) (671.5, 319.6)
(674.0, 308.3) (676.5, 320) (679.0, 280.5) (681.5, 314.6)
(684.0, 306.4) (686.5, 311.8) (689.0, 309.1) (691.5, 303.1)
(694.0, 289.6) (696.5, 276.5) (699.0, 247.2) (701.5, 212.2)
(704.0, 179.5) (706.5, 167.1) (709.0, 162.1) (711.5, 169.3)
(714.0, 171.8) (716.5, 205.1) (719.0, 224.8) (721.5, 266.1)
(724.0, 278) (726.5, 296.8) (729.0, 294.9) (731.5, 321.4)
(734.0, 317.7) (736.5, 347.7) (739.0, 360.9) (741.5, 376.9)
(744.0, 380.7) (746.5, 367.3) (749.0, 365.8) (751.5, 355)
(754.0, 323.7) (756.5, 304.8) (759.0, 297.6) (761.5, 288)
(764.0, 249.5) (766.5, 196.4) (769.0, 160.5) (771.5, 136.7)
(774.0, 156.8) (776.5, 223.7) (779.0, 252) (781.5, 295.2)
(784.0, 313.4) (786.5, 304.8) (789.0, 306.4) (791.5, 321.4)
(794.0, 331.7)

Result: 9.90 deg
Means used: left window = 302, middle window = 261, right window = 346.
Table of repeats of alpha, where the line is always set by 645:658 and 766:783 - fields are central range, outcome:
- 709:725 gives 2.68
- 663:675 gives -0.48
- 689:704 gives 0.81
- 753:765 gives -4.03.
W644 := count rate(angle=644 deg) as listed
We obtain 313.2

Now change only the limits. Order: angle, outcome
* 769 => 160.5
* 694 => 289.6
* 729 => 294.9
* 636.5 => 304.3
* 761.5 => 288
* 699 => 247.2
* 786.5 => 304.8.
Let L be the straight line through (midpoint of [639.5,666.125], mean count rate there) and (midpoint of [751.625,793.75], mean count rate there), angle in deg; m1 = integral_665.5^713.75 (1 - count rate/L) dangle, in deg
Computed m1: 5.4 deg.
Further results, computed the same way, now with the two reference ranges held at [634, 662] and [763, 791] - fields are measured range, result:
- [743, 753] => -4.3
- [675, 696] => -0.9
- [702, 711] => 3.4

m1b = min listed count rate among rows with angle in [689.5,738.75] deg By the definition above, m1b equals 162.1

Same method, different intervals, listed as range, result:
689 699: 247.2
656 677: 300.6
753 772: 136.7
